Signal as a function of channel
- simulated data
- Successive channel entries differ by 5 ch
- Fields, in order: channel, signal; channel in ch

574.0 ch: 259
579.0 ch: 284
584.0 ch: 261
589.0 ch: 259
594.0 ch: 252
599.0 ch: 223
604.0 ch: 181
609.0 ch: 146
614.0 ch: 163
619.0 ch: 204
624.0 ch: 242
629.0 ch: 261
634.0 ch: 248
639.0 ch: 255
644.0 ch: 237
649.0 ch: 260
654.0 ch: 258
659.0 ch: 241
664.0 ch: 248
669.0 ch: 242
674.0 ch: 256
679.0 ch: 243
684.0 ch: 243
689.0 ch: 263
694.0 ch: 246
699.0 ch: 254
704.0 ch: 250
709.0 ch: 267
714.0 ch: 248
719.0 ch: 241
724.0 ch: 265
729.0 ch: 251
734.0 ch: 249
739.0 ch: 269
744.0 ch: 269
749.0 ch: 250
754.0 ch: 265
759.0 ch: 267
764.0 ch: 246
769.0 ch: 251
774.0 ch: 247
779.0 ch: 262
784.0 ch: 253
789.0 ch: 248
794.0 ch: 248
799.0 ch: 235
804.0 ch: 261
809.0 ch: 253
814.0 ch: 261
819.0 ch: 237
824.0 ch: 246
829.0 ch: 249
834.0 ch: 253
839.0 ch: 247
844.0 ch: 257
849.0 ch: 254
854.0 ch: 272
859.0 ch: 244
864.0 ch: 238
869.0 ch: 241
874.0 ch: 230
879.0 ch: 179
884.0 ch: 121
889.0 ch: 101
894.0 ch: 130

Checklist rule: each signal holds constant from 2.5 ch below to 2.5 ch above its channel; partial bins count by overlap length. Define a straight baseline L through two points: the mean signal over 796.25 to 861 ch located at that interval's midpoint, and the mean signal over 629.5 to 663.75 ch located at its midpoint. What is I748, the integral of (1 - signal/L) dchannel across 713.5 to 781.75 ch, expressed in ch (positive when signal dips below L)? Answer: -1.3 ch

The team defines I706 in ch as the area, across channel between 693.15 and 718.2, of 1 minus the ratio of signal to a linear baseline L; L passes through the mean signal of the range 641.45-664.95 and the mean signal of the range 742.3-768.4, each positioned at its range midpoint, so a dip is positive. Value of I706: 0.1 ch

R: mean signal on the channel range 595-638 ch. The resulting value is 212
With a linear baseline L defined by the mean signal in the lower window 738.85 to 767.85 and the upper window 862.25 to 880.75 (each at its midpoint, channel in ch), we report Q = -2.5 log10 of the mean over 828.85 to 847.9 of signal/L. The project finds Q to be -0.083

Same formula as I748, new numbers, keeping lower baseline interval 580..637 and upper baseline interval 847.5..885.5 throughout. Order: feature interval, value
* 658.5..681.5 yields -2.3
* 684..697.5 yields -1.7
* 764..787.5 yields -3.0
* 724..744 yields -3.1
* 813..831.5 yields -1.9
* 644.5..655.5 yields -1.5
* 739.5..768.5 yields -4.6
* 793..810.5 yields -2.0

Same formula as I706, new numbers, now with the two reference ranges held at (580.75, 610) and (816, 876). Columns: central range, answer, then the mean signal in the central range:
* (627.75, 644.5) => -1.6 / 251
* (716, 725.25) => -0.6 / 251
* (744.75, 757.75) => -1.1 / 260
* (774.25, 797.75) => -0.9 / 251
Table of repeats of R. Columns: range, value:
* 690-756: 256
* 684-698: 252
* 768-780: 253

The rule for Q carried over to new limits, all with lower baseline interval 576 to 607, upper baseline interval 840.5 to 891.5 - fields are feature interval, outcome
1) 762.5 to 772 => -0.112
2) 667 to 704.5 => -0.078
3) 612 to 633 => 0.084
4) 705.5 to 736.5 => -0.110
